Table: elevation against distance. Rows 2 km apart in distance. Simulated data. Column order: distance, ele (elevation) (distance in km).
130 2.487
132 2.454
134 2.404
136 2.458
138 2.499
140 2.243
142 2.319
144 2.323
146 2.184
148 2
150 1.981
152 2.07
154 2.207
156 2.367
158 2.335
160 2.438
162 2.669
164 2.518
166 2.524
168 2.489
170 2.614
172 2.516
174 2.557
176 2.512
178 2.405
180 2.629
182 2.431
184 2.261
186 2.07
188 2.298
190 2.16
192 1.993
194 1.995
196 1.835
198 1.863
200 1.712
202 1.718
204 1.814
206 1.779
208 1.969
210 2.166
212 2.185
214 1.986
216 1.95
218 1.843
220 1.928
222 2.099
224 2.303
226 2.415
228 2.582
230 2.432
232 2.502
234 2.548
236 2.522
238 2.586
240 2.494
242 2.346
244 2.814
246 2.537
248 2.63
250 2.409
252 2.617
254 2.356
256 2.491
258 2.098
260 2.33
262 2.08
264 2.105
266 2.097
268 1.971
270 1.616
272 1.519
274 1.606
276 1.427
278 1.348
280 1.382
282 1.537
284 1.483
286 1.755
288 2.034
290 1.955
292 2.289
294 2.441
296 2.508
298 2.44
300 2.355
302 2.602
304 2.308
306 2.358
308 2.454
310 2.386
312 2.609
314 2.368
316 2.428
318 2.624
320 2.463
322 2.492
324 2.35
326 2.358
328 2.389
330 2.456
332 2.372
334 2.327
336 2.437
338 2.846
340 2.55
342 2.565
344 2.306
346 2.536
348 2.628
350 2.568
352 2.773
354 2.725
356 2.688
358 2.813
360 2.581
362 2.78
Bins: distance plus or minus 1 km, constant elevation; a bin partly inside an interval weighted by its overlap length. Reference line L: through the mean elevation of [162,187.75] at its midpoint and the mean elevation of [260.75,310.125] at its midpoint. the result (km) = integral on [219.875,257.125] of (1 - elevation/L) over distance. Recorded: -4.6 km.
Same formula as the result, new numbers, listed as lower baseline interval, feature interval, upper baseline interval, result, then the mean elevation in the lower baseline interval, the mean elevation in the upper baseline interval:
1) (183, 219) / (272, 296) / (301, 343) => 5.63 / 1.98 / 2.46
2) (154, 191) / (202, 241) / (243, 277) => 1.19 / 2.43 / 2.16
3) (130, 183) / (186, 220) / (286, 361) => 6.41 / 2.39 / 2.46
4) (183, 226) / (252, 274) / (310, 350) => 1.51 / 2.01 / 2.48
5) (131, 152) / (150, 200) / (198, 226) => -4.02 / 2.28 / 1.97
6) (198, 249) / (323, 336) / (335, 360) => 0.92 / 2.23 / 2.62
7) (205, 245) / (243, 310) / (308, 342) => 7.01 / 2.27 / 2.47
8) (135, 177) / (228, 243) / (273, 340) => -1.33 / 2.37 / 2.22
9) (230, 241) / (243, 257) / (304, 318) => -0.25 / 2.52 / 2.44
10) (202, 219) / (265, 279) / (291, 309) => 3.78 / 1.95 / 2.42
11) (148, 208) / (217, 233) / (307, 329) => 0.26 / 2.22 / 2.45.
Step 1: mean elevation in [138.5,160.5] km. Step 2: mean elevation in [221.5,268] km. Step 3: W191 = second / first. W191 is 1.1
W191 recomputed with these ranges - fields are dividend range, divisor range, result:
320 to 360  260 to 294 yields 1.41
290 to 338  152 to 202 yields 1.06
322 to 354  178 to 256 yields 1.12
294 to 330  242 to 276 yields 1.12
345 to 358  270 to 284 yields 1.80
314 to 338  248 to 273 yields 1.13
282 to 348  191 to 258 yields 1.06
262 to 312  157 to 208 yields 0.90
